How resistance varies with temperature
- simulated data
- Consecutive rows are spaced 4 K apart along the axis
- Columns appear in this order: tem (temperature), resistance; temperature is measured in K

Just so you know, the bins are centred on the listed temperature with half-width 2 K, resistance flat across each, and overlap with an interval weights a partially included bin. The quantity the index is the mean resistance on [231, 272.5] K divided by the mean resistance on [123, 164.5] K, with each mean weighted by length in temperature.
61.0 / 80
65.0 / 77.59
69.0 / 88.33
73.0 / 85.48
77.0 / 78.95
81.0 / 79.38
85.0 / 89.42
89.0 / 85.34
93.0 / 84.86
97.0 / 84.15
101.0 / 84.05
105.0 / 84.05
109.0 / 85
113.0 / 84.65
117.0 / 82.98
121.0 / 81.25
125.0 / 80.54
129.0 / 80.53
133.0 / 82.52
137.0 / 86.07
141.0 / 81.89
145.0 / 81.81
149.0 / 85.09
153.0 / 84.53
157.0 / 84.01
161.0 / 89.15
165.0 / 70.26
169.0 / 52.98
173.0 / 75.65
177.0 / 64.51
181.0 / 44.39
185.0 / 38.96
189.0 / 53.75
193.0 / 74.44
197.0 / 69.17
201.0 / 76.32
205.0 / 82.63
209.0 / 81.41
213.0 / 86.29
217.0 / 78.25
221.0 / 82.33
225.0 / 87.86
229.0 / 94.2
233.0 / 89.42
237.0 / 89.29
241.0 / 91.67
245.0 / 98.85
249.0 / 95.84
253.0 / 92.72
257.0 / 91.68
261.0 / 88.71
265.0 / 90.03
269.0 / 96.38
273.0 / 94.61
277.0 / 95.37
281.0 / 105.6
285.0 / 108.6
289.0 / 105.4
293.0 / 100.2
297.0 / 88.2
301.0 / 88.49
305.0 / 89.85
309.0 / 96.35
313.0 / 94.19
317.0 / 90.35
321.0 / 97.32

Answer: 1.1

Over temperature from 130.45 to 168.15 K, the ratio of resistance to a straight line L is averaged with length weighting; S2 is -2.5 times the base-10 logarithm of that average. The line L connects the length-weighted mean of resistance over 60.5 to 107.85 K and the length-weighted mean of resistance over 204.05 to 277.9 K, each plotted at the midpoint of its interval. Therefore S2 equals 0.06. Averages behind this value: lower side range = 83.6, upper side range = 89.9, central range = 81.9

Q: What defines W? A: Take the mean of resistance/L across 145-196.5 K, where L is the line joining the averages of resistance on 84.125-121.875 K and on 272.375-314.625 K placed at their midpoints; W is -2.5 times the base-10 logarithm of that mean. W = 0.279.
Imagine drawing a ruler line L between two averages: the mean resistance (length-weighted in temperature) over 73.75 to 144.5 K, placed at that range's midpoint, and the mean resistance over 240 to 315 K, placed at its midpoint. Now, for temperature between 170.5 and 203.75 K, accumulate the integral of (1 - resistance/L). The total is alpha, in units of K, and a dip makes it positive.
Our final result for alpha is 9.9 K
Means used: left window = 83.3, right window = 95.5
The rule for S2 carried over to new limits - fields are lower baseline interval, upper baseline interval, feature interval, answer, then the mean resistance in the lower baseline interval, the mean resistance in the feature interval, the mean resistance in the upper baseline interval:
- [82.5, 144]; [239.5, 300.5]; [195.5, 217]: 0.15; 83.8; 79.3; 96.1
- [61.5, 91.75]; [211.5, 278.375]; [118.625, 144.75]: 0.05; 83.4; 82.1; 90.8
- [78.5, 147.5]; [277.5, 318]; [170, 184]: 0.43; 83.4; 59.3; 96.8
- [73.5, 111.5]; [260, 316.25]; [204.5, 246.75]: 0.05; 84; 87.6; 95.9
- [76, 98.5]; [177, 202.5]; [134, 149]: -0.18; 83.9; 83.5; 59.6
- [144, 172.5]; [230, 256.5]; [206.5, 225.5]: 0.07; 78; 82.8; 92.9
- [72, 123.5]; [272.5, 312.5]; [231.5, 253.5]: 0.01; 83.7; 93.1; 97.3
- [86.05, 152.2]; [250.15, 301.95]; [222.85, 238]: 0.03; 83.5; 90.2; 96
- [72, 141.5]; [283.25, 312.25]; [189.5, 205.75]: 0.22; 83.4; 73.1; 96.5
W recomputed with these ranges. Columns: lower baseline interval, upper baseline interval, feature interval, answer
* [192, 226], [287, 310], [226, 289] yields -0.09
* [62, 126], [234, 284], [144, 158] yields 0.04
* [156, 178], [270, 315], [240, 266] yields -0.04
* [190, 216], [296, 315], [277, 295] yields -0.17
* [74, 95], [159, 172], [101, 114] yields -0.06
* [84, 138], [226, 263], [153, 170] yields 0.14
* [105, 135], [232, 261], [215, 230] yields 0.07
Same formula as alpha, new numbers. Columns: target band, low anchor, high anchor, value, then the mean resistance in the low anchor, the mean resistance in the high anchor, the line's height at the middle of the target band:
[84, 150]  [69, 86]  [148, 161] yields 0.6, 83.5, 85.2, 84.4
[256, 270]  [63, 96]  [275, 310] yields 0.6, 83.7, 97.6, 95.7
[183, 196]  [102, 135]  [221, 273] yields 4.6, 82.7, 91.9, 87.8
